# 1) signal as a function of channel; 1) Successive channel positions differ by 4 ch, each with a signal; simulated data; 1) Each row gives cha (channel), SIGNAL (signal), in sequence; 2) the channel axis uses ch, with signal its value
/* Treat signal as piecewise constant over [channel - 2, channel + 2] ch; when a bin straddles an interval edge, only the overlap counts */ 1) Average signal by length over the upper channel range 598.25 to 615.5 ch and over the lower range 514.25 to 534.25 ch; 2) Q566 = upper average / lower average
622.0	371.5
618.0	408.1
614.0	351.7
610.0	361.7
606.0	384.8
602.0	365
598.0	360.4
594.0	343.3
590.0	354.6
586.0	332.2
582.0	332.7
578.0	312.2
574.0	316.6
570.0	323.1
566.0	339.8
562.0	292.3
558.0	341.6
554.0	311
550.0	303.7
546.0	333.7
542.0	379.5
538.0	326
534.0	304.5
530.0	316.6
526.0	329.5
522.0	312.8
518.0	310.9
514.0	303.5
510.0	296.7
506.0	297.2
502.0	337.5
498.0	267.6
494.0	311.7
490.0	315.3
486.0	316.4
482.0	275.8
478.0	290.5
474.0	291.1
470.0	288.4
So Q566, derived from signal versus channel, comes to 1.2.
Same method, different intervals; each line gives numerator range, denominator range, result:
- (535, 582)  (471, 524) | 1.08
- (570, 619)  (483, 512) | 1.15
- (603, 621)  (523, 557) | 1.15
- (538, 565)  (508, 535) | 1.05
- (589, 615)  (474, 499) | 1.21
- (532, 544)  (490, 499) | 1.13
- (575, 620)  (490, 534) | 1.15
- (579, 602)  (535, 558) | 1.04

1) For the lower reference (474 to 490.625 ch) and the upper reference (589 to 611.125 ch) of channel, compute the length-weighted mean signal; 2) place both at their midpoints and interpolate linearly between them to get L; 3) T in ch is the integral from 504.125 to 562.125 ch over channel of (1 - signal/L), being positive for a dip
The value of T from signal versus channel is 1.24 ch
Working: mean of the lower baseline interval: 297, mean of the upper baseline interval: 362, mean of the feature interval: 318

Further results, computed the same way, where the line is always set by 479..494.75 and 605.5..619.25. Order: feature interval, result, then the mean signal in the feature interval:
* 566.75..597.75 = 2.1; 333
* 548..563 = 1.3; 313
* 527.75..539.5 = 0.5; 316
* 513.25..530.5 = 0.4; 315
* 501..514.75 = 0.3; 307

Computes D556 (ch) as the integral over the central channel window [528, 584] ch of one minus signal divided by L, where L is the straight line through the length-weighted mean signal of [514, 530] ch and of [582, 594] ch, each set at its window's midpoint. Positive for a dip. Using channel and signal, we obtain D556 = 0.9 ch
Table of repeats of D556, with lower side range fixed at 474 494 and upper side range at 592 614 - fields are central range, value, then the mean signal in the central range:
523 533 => 0.08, 320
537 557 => 0.06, 332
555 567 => 0.63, 322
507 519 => 0.48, 303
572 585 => 1.04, 321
